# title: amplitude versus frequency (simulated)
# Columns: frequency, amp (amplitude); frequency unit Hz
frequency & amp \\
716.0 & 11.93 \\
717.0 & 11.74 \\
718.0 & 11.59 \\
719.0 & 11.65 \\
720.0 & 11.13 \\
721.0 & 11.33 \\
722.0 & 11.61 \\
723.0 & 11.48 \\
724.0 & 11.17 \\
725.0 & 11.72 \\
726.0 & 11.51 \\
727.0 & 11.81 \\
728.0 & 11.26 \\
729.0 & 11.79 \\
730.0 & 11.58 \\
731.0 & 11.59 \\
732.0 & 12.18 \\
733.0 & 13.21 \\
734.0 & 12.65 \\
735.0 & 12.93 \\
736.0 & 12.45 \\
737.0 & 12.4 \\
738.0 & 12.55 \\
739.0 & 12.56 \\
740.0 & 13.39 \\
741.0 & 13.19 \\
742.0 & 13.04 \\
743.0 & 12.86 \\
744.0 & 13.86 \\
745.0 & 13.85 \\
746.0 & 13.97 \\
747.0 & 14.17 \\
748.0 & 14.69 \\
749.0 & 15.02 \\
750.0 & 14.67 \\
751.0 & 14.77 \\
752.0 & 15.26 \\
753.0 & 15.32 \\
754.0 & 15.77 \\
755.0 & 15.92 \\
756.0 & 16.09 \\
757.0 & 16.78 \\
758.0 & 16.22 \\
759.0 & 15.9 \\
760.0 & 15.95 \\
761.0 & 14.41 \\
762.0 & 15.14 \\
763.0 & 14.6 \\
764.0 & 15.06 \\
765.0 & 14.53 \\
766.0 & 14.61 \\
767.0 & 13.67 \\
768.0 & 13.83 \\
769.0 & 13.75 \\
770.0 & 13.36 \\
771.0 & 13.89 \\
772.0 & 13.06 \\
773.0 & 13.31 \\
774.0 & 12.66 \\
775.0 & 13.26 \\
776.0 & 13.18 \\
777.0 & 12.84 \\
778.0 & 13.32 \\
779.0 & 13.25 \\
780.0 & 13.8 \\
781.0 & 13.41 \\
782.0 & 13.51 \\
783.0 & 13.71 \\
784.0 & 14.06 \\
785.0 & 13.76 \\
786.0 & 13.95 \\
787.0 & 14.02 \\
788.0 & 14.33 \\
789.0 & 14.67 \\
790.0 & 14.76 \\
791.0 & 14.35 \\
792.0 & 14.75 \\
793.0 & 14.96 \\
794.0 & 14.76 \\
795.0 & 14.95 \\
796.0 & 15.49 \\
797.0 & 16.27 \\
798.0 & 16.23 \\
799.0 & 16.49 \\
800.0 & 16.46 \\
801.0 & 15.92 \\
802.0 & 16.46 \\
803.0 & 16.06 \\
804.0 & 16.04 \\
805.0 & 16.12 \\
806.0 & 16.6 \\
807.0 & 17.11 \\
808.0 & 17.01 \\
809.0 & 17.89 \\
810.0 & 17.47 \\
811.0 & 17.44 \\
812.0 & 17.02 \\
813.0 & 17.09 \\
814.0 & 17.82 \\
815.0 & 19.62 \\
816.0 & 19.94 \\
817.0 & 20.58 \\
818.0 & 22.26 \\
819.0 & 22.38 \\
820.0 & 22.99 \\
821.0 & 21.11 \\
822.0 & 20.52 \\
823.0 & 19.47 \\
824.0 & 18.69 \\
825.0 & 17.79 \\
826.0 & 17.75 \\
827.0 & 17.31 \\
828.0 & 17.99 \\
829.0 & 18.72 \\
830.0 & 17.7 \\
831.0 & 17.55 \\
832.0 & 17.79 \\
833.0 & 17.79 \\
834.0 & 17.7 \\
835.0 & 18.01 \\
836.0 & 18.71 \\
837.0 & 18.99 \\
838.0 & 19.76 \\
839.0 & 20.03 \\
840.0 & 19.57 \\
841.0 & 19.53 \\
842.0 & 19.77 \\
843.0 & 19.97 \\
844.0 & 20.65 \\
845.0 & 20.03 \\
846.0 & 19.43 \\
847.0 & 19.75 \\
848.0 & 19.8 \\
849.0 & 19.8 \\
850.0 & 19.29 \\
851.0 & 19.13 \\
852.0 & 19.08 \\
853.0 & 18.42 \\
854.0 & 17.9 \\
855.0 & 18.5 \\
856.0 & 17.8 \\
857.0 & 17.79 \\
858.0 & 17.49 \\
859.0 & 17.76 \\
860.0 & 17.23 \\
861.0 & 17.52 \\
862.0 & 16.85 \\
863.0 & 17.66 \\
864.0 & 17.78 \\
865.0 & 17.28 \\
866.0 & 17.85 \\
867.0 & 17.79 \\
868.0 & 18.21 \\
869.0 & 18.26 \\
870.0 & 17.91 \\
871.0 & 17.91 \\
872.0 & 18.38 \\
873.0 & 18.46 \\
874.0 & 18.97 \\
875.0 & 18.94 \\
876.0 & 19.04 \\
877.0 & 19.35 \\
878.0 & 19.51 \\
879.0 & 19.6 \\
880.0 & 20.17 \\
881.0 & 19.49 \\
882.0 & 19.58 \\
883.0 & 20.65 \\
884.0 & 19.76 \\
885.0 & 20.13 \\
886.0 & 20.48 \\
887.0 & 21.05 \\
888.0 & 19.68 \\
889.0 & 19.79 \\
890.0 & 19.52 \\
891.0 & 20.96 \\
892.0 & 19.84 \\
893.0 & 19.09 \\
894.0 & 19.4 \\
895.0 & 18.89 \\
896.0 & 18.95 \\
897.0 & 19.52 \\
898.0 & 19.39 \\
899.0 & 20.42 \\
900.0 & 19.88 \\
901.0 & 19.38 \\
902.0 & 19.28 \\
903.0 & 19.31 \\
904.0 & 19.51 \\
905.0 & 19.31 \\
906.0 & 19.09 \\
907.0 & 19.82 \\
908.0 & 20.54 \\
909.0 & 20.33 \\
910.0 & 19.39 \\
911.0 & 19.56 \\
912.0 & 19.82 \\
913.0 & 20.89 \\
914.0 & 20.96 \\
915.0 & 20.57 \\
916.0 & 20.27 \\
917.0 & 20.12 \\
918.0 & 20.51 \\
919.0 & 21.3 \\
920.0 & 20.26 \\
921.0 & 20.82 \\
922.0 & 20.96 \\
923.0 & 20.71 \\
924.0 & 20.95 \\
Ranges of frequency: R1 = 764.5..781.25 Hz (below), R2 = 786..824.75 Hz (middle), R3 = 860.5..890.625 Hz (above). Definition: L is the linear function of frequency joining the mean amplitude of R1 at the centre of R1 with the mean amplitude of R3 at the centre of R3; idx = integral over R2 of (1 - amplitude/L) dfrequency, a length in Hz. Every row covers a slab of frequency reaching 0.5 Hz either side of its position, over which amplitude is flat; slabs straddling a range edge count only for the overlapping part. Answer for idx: -4.9 Hz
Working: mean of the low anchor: 13.5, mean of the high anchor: 18.9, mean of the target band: 17.2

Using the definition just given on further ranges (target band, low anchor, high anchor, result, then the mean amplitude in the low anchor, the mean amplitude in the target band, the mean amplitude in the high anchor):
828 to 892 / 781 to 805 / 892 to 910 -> -3.89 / 15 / 18.9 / 19.5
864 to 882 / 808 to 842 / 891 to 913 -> 0.65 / 18.9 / 18.7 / 19.6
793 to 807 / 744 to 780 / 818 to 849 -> 0.85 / 14.4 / 16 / 19.3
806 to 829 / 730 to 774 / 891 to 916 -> -3.32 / 14.1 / 18.9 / 19.8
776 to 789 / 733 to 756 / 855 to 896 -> 1.41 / 13.9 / 13.7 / 18.8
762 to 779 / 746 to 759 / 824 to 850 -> 2.51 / 15.4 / 13.7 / 18.9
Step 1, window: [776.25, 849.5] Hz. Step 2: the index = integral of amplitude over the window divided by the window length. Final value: 17.3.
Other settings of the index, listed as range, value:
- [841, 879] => 18.6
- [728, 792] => 13.9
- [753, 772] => 14.9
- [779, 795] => 14.2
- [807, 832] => 18.9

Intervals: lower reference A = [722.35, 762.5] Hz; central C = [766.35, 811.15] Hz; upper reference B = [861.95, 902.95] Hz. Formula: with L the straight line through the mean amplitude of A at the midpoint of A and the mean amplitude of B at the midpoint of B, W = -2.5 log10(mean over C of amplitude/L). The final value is 0.05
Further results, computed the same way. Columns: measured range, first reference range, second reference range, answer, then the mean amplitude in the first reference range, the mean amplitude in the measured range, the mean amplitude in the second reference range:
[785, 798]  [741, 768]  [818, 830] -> 0.17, 14.8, 14.8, 19.6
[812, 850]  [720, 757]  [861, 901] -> -0.13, 13.2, 19.3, 19.1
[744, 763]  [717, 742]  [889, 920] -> -0.16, 12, 15.2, 19.9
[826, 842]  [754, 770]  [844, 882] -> -0.06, 15.1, 18.5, 18.6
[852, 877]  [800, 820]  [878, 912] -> 0.06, 18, 18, 19.7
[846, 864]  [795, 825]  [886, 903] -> 0.03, 18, 18.4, 19.7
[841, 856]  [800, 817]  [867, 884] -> -0.06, 17.3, 19.3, 19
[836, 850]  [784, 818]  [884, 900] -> -0.10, 16.3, 19.7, 19.8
